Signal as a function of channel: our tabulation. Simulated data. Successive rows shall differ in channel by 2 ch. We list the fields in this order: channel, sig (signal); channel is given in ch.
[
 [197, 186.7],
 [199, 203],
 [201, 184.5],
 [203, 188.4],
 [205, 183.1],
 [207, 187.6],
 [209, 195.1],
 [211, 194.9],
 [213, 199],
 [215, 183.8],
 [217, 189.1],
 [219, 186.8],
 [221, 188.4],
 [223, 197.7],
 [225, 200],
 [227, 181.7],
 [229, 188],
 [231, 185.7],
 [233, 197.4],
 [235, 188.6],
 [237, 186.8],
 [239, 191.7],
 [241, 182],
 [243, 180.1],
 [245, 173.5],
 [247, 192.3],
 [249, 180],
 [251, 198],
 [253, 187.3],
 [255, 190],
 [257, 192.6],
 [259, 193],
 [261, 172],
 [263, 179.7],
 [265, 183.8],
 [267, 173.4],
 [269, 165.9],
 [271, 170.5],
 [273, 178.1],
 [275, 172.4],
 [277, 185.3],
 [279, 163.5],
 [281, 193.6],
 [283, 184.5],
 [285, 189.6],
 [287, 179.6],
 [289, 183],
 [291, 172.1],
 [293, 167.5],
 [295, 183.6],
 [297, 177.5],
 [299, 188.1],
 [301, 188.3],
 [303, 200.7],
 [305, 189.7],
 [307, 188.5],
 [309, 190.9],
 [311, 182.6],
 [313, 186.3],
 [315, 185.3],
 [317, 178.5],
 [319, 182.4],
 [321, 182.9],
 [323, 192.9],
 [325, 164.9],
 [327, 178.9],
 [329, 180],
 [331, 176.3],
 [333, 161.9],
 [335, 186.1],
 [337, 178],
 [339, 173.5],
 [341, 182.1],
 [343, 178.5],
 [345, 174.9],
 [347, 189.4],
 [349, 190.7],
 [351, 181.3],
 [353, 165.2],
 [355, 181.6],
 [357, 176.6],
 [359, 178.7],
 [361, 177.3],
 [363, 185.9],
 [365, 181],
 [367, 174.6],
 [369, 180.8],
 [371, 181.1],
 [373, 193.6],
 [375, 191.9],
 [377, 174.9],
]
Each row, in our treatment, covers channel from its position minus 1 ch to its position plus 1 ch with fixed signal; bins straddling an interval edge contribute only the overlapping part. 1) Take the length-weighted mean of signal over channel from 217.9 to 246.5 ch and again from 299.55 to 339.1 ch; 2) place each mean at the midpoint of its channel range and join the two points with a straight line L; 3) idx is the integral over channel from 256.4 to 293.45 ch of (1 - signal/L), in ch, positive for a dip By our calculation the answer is 1.27 ch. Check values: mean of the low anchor 188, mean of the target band 179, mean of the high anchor 183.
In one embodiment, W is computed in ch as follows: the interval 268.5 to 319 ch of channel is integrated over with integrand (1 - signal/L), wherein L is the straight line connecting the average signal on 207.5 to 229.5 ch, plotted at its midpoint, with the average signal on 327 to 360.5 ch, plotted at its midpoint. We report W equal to 0.4 ch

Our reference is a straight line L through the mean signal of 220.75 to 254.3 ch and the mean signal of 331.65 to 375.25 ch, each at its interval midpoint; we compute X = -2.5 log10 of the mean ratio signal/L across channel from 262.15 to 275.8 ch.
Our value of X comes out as 0.07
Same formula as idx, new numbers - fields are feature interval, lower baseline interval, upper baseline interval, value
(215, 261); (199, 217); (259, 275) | -1.3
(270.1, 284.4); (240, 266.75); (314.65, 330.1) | 0.4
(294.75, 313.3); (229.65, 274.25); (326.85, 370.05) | -0.7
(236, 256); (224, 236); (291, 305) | 0.3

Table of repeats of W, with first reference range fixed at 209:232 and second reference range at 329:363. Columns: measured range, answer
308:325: -0.2 ch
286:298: 0.4 ch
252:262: 0.0 ch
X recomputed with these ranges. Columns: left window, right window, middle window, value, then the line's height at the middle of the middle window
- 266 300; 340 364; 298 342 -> -0.02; 179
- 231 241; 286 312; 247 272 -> 0.03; 188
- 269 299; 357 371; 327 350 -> 0.00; 179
